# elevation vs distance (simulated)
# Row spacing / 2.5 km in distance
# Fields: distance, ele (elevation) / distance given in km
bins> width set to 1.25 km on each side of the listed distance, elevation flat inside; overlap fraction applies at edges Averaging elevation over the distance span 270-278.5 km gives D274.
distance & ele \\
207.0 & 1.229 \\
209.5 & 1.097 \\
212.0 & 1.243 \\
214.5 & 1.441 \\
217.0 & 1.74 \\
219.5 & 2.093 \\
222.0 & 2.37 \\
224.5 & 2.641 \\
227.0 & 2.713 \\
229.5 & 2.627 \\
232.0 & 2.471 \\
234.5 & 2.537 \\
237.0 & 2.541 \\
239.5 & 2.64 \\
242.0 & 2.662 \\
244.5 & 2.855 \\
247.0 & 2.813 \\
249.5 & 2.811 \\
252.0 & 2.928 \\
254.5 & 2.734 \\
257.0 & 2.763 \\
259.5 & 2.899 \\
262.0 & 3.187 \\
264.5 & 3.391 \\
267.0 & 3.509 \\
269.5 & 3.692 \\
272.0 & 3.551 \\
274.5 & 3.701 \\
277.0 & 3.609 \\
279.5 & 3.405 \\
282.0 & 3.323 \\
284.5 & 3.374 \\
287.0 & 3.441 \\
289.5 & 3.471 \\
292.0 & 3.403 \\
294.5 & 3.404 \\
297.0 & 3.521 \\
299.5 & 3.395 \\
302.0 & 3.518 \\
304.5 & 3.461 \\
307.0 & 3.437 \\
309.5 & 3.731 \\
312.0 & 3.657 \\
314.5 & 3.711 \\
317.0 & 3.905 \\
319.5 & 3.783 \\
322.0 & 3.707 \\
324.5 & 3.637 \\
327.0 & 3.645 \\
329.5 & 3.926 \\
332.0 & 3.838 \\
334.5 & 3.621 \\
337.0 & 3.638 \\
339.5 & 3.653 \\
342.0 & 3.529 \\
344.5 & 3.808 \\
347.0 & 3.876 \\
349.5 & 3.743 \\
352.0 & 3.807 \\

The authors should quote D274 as 3.62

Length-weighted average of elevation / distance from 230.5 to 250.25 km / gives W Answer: 2.66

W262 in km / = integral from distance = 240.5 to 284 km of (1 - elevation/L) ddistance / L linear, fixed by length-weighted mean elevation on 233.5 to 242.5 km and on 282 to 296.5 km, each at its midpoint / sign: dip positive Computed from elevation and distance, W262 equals -2.62 km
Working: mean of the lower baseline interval 2.59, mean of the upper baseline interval 3.42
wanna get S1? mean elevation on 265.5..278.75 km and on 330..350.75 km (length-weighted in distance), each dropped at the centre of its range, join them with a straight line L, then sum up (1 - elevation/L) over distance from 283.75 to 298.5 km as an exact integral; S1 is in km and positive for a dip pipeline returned 0.8 km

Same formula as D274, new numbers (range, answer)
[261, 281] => 3.51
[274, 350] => 3.61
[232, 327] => 3.29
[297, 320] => 3.61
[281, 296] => 3.41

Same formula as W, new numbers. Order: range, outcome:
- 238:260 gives 2.78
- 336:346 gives 3.66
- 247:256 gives 2.82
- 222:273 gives 2.88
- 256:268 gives 3.15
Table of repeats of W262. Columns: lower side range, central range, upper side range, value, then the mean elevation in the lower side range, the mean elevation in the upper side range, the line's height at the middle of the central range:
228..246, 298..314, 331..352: -0.93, 2.62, 3.72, 3.35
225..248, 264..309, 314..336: -3.04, 2.65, 3.75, 3.27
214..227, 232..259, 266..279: 1.16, 2.16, 3.6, 2.85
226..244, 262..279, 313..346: -2.88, 2.61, 3.72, 3.03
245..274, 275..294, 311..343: -0.57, 3.12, 3.71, 3.34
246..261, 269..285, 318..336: -2.07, 2.83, 3.74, 3.12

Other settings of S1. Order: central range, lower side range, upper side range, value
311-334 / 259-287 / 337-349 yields -0.8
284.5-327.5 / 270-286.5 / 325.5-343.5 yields 0.3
